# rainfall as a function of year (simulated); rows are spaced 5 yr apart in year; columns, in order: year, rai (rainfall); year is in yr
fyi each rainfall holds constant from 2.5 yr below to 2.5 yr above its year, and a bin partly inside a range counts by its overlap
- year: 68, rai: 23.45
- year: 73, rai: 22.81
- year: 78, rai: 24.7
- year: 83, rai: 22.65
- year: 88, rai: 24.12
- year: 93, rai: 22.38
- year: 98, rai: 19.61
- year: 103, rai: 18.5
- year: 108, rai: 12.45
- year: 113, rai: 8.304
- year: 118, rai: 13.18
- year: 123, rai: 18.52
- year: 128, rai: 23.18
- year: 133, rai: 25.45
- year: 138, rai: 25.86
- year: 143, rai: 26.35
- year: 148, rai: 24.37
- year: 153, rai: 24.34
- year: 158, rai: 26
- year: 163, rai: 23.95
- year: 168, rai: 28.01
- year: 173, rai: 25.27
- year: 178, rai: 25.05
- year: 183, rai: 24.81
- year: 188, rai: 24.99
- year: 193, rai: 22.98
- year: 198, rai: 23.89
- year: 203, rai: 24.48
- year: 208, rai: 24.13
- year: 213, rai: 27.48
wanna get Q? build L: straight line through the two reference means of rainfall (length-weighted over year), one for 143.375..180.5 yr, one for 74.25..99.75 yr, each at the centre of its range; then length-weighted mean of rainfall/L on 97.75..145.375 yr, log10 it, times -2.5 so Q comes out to 0.25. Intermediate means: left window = 22.8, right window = 25.3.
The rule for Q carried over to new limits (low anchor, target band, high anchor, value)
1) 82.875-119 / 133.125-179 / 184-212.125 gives -0.193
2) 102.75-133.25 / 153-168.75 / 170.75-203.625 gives -0.190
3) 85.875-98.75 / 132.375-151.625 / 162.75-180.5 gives -0.042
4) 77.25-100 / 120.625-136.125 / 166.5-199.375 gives 0.050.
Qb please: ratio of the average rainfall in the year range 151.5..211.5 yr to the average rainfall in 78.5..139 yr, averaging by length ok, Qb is 1.3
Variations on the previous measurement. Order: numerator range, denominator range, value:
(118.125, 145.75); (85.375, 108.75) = 1.15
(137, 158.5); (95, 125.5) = 1.66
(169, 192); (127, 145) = 0.99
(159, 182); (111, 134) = 1.47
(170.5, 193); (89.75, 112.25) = 1.40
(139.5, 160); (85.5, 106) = 1.21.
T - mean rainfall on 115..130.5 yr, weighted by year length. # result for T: 18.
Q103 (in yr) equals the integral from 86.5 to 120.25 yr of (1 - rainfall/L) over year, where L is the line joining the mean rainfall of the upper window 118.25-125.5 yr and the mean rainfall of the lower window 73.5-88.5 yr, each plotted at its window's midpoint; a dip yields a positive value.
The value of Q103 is 5.87 yr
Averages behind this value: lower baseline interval 23.6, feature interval 16.7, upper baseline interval 16.9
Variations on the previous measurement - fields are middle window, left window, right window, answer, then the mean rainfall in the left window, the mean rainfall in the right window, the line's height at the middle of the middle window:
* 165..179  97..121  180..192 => -2.10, 14.2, 24.7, 22.8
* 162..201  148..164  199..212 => -0.31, 24.8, 24.6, 24.7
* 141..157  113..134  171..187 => -2.77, 18.3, 25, 21.4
